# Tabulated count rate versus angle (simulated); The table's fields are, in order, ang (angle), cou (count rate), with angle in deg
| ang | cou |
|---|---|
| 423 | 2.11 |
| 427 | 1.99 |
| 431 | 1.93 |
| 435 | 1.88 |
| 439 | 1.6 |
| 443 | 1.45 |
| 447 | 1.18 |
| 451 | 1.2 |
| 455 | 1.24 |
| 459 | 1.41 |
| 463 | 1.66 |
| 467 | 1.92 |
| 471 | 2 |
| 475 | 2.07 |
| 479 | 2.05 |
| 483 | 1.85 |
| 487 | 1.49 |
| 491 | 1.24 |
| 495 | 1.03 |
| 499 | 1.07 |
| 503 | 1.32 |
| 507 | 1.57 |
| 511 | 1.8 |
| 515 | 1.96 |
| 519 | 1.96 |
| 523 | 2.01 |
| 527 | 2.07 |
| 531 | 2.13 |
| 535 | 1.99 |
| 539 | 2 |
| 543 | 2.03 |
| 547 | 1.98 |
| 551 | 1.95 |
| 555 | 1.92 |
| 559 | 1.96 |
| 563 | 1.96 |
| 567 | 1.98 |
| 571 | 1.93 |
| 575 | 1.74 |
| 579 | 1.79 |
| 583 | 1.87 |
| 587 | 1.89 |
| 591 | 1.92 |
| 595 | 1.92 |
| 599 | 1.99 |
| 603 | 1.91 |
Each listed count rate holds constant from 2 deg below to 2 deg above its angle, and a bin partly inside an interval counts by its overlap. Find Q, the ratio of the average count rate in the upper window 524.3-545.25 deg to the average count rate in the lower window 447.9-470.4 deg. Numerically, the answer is 1.36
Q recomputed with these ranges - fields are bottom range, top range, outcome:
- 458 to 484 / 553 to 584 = 1.01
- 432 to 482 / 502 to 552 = 1.16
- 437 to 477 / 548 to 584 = 1.21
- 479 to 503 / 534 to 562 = 1.42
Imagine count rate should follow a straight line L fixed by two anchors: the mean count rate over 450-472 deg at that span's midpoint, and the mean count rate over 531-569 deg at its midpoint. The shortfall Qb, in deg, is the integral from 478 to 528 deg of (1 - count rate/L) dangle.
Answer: 3.9 deg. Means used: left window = 1.57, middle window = 1.63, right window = 1.98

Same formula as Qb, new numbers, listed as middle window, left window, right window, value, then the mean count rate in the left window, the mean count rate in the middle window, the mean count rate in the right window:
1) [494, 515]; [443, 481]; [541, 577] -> 4.0 deg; 1.63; 1.43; 1.94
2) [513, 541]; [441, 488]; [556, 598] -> -3.7 deg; 1.63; 2.02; 1.9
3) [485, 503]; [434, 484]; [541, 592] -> 5.3 deg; 1.65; 1.22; 1.92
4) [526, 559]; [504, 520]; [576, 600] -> -3.3 deg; 1.78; 2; 1.89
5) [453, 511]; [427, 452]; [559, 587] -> 3.7 deg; 1.59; 1.57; 1.89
